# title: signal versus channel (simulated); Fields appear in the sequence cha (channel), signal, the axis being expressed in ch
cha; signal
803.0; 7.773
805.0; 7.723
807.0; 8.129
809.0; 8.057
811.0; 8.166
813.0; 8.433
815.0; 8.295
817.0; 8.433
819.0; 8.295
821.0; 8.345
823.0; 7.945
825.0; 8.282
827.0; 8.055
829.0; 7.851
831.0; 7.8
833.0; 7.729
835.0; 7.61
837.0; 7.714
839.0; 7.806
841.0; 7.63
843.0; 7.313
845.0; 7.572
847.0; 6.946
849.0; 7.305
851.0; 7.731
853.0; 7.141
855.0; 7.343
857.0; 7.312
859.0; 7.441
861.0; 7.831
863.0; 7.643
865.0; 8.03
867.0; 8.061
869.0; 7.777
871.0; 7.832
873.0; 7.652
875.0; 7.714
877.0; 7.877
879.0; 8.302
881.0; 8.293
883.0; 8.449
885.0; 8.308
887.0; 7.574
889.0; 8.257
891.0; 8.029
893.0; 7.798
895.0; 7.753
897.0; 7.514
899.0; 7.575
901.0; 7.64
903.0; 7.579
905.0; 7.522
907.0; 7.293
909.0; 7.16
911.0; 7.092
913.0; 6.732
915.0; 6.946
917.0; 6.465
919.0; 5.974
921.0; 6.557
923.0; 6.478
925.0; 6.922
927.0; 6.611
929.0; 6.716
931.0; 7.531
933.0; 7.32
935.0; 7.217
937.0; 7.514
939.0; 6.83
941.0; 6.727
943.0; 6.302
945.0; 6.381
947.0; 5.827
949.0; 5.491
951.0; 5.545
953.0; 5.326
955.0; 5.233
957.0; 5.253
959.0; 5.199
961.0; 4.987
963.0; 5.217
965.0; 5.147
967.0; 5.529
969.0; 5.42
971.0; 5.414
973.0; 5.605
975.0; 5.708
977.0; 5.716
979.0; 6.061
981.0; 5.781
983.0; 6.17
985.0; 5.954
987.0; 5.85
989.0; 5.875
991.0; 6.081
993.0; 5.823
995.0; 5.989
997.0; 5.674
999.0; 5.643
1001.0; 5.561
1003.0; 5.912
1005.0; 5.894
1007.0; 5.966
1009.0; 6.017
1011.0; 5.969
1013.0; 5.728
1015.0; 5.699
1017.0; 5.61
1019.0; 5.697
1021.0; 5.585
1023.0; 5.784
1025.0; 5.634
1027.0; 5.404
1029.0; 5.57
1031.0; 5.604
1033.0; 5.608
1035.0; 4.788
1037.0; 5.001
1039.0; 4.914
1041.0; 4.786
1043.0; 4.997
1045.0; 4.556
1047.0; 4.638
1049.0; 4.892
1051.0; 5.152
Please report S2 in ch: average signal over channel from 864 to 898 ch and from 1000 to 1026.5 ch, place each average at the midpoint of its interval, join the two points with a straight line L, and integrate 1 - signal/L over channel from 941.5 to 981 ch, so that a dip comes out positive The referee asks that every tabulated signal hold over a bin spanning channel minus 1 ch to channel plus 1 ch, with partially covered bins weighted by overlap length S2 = 6.3 ch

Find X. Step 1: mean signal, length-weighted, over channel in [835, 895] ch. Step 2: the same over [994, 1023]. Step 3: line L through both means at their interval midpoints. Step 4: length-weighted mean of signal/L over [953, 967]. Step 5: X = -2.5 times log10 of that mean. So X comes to 0.23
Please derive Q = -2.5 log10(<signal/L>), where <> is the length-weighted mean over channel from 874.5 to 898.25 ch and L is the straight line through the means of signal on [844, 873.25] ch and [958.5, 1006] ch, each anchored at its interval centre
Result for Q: -0.12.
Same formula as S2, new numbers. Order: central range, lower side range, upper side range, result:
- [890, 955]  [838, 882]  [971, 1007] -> -0.7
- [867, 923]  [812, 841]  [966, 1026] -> -3.2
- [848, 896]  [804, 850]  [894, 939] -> -2.1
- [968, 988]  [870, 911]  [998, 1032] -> 1.8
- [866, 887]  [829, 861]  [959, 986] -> -2.9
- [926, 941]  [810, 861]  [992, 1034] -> -1.0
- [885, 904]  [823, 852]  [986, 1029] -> -2.0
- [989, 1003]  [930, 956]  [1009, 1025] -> 0.3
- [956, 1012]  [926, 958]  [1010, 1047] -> 1.6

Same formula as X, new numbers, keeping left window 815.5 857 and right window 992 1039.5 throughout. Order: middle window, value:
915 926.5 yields 0.04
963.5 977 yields 0.13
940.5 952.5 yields 0.08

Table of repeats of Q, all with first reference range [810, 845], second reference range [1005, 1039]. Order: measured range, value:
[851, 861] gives 0.03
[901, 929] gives 0.00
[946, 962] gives 0.20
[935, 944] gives -0.05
